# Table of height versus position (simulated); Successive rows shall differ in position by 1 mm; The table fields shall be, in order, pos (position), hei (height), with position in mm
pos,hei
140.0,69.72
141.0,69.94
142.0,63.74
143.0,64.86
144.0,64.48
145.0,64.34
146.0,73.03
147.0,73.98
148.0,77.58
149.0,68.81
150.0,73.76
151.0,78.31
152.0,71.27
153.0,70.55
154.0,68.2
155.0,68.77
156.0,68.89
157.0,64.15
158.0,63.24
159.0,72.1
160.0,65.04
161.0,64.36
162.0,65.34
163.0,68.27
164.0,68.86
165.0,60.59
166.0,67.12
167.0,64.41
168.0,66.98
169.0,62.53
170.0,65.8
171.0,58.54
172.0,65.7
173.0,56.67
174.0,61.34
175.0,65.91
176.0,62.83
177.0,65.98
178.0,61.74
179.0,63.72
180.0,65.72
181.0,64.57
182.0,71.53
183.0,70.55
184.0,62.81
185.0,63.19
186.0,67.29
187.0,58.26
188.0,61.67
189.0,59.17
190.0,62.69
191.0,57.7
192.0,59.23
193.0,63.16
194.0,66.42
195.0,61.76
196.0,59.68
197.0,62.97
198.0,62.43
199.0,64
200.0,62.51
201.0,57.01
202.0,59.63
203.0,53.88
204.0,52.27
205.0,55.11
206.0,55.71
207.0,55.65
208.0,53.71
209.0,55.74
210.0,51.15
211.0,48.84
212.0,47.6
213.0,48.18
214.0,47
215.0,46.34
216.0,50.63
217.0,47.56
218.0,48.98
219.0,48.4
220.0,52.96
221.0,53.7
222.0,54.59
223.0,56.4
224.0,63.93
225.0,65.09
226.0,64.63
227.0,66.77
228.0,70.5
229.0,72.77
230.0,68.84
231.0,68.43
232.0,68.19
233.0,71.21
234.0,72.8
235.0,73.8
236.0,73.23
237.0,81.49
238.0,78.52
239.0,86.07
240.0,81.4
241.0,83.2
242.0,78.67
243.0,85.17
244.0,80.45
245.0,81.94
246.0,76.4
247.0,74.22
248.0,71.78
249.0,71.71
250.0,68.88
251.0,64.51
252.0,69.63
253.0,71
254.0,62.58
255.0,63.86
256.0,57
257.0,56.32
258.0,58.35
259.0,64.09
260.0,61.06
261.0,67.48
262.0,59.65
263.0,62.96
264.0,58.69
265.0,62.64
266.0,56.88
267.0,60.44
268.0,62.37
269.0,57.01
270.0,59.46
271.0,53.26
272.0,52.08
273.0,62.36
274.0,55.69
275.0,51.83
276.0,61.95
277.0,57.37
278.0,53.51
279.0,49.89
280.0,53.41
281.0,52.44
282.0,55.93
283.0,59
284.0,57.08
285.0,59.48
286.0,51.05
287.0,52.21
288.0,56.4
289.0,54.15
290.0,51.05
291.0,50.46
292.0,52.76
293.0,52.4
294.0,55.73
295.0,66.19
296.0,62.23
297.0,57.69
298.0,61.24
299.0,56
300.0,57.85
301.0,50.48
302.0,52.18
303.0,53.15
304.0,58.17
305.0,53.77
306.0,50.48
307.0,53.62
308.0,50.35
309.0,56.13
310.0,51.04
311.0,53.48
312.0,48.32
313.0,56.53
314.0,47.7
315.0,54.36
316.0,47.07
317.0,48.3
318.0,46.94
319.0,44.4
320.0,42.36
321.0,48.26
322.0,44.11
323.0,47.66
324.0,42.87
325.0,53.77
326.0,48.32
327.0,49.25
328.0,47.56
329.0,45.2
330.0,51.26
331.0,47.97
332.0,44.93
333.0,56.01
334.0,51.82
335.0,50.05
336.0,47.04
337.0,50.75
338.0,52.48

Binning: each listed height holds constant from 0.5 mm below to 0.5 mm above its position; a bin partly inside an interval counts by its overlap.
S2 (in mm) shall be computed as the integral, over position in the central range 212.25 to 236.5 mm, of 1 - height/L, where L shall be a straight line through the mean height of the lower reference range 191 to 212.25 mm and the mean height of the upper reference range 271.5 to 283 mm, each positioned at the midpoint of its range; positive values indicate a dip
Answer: -1.5 mm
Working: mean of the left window 57.7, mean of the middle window 60.5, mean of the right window 55.3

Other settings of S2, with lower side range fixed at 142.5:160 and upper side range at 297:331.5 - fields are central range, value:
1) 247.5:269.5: -2.3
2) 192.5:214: 2.3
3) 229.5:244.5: -4.3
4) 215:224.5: 1.4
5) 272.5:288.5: -0.3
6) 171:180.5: 0.5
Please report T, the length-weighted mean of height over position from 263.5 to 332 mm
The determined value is 53.4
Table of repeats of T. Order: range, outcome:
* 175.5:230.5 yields 59.2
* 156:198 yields 63.9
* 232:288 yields 64.8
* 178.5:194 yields 63.5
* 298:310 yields 54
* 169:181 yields 63.1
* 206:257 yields 64.9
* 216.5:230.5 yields 59.7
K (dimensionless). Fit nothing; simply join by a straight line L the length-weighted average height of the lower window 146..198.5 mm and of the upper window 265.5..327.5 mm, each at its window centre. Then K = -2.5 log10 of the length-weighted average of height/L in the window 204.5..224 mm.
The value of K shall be 0.19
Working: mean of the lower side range 65.5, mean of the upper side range 53.6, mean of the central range 51.8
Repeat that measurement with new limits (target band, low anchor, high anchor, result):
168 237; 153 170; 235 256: 0.159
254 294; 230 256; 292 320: 0.120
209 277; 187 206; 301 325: -0.141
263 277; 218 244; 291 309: 0.060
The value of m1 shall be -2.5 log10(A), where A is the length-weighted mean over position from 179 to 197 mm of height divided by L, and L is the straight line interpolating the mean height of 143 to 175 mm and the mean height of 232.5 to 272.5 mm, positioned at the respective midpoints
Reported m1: 0.07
